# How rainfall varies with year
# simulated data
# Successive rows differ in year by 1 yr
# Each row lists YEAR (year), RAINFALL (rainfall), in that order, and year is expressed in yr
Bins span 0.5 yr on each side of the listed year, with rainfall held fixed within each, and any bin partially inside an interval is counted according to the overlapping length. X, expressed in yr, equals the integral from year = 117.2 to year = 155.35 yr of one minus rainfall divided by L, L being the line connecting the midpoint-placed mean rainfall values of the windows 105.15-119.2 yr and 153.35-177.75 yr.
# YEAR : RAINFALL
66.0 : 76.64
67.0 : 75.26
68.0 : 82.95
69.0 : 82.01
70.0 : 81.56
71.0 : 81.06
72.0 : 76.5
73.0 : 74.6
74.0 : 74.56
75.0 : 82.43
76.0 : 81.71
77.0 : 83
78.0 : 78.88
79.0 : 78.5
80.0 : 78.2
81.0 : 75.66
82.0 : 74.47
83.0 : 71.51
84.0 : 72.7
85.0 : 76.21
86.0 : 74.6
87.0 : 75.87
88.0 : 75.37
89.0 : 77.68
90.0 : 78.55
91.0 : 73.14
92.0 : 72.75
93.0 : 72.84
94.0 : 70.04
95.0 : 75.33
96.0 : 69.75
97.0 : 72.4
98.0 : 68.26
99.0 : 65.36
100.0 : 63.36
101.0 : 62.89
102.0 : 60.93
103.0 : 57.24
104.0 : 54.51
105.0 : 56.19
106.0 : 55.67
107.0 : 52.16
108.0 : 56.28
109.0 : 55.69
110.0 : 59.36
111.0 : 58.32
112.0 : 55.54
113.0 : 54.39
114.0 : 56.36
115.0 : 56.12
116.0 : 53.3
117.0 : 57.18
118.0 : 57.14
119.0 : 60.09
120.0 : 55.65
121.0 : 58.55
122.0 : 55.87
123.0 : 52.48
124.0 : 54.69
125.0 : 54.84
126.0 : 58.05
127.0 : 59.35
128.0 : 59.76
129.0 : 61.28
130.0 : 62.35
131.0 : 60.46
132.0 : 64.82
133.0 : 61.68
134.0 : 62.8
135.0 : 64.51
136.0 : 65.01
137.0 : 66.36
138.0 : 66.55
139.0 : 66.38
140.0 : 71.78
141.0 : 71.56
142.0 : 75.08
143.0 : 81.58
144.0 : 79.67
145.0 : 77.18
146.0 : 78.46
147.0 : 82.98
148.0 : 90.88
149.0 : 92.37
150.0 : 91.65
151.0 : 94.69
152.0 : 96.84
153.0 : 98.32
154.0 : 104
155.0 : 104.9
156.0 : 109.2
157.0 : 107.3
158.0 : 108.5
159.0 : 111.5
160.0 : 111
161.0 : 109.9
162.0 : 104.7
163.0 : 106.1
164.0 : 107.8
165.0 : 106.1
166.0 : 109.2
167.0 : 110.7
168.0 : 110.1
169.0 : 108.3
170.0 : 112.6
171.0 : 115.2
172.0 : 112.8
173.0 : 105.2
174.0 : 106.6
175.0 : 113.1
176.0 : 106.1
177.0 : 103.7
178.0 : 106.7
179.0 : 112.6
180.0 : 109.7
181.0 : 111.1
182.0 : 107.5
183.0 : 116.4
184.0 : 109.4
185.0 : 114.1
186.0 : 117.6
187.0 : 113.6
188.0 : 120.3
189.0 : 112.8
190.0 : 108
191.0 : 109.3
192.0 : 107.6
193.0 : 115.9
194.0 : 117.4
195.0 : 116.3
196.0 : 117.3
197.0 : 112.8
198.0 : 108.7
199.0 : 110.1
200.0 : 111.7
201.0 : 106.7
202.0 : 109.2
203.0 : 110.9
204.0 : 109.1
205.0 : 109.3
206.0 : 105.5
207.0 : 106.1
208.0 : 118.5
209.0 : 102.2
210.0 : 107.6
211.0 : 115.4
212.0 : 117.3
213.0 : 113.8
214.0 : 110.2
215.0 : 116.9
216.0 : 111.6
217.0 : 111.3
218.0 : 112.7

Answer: 4.3 yr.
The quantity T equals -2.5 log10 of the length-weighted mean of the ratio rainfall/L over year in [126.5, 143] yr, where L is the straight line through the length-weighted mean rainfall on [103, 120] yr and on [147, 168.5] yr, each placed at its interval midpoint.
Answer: 0.22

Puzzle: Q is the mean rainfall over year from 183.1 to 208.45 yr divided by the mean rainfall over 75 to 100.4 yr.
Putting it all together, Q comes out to 1.5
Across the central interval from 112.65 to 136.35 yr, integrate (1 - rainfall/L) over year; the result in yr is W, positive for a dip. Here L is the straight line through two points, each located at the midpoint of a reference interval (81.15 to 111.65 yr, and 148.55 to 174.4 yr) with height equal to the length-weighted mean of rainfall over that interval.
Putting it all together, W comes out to 7.1 yr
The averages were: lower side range 67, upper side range 106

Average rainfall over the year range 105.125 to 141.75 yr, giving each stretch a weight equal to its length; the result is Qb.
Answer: 59.6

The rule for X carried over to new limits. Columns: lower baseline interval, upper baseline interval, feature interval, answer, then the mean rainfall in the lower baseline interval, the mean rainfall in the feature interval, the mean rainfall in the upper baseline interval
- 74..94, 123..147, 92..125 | 5.4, 76.3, 59.9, 66.3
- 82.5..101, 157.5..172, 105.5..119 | 4.3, 72.3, 56.1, 110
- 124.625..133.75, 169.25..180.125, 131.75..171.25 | -3.0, 60.4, 91.5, 109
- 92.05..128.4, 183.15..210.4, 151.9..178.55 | -4.4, 59.8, 108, 111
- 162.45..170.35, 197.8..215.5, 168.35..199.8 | -0.6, 109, 112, 111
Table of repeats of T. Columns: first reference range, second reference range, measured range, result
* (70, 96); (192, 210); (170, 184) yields -0.06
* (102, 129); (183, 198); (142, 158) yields -0.12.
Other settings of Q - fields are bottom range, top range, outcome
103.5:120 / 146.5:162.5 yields 1.80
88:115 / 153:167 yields 1.69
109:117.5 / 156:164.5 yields 1.93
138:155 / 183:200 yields 1.34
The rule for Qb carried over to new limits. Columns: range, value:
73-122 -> 66.8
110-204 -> 90.5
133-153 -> 77.8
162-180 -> 109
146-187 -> 106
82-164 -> 72.5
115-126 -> 56.1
